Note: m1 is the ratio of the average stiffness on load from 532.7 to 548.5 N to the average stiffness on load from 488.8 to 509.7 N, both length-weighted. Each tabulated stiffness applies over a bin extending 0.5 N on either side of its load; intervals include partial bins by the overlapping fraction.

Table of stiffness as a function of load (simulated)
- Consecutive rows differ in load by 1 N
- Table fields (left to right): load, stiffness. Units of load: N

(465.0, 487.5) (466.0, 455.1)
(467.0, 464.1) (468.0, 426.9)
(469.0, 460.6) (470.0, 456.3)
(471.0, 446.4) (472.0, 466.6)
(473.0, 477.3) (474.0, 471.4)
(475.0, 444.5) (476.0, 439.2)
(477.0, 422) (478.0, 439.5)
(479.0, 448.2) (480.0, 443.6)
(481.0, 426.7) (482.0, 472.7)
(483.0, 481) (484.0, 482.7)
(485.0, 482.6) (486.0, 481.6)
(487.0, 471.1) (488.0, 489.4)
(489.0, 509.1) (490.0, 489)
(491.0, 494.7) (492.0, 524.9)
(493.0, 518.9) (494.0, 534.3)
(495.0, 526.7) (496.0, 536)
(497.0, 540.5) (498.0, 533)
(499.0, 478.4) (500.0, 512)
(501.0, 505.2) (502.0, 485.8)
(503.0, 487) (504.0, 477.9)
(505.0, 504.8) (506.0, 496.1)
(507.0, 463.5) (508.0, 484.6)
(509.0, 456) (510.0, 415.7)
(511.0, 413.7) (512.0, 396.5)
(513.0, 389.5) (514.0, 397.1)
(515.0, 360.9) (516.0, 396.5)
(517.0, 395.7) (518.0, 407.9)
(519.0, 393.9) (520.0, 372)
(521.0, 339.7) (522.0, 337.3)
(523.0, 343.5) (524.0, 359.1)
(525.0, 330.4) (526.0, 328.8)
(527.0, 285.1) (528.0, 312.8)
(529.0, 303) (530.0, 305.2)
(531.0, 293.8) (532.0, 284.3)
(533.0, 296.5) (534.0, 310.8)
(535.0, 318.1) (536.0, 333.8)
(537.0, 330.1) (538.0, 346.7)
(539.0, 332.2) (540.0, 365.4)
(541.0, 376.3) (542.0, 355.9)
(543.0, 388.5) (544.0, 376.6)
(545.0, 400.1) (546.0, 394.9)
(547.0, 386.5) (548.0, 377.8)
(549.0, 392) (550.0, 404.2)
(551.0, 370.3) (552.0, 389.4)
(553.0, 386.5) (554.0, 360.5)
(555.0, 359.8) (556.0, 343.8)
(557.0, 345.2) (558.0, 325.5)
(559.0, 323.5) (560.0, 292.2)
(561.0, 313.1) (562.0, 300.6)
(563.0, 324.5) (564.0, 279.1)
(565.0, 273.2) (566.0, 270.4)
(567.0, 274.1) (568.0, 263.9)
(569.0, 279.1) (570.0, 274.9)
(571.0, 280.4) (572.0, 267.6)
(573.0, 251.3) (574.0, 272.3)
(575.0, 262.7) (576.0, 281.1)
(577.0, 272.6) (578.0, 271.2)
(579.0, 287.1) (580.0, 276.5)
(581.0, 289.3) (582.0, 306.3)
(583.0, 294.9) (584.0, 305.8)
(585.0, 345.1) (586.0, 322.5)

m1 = 0.71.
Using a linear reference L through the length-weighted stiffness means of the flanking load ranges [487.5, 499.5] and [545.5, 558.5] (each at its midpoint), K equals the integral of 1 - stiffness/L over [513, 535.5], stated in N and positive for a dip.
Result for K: 5.1 N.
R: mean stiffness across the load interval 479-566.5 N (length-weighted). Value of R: 399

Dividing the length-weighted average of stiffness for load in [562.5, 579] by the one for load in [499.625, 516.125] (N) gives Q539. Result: 0.61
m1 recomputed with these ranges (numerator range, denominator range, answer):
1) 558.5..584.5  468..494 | 0.60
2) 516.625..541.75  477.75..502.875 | 0.68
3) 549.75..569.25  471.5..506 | 0.67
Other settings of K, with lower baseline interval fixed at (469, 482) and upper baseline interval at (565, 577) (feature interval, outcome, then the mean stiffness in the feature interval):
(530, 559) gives -3.2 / 354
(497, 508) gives -2.7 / 496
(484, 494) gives -1.7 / 497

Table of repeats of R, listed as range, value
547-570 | 330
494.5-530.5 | 419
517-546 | 342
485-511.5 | 493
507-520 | 410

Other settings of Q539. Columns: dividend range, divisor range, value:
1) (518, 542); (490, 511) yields 0.67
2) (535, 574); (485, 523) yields 0.73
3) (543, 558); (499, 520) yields 0.85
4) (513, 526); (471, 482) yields 0.82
